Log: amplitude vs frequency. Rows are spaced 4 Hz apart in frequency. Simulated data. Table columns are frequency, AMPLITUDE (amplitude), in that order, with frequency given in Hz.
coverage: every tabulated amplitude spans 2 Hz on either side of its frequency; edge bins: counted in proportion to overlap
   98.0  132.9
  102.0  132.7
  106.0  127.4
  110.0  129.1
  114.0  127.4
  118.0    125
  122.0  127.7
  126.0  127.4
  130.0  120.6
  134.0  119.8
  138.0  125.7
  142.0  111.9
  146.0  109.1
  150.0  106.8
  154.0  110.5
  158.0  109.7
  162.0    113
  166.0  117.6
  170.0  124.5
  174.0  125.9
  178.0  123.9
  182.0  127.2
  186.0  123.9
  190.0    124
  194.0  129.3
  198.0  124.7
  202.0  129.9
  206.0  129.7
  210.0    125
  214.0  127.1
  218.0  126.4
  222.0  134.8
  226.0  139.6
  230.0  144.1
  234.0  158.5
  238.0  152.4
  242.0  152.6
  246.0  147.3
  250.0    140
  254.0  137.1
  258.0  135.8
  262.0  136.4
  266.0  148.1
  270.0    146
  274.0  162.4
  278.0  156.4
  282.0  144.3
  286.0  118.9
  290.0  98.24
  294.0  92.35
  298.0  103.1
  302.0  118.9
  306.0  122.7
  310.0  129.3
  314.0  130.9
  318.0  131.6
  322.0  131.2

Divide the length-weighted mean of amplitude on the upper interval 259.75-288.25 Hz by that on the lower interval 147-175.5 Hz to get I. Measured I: 1.25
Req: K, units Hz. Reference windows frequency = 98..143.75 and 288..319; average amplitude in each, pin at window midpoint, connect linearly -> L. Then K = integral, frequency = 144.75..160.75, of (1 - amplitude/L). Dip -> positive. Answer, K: 1.9 Hz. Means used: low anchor 125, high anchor 115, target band 109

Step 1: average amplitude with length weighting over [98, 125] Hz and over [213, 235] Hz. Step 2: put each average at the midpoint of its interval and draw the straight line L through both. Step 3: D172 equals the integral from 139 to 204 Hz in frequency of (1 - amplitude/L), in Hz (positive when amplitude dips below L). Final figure 6.8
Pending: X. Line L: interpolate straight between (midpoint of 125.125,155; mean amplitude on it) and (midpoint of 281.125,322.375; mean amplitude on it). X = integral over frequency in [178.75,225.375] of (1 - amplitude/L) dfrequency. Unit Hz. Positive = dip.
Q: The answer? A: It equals -4.1 Hz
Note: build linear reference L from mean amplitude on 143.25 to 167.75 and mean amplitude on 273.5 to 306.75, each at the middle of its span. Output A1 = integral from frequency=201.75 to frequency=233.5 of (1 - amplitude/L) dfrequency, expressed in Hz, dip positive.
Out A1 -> -4.7 Hz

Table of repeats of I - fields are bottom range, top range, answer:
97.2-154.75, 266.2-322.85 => 1.05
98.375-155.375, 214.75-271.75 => 1.17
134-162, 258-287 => 1.28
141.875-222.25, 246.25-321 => 1.08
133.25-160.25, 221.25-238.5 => 1.29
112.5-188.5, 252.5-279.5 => 1.22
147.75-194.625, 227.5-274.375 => 1.22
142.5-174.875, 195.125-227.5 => 1.13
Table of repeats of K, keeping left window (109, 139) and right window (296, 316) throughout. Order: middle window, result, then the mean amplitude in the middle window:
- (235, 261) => -4.70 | 144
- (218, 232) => -1.68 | 138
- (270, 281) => -3.06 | 156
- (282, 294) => 0.95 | 112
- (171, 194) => -0.28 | 125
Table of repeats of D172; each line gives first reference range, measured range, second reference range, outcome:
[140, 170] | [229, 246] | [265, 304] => -4.07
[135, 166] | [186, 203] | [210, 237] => 0.21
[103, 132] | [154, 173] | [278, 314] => 1.30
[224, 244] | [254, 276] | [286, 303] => -3.35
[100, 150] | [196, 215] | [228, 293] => 0.96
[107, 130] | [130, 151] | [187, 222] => 1.87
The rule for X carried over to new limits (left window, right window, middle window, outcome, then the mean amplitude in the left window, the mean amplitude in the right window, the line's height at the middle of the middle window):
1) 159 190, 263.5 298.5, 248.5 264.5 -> -1.05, 122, 131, 129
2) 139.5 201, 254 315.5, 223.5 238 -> -2.66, 119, 130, 125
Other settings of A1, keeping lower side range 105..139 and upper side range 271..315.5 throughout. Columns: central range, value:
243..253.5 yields -1.5 Hz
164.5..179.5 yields 0.3 Hz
